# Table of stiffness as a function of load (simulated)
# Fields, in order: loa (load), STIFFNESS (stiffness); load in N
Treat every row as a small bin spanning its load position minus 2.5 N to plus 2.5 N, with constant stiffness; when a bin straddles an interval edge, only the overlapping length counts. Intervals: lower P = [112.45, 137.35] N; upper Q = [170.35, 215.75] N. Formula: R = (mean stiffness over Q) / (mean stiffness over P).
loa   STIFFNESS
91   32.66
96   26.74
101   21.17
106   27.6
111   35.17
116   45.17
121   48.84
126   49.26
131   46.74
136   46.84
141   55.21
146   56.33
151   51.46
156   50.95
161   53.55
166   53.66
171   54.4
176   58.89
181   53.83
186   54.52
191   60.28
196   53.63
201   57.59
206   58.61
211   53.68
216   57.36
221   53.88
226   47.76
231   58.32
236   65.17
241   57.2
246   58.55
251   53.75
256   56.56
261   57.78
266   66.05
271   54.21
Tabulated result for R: 1.2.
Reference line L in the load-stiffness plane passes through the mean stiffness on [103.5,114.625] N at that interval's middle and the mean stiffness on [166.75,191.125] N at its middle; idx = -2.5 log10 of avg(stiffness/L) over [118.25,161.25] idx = -0.19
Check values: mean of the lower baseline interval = 32.8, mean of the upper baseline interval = 55.8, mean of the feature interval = 50.9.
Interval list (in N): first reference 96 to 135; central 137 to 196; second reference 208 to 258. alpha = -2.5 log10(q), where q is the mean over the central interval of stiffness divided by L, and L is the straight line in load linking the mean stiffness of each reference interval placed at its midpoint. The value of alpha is -0.18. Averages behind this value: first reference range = 38.6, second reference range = 56.2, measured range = 54.6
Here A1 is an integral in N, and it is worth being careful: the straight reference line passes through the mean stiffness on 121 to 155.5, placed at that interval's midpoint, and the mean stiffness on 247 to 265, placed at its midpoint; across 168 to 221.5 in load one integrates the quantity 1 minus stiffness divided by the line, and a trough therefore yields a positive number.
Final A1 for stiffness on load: -2.3 N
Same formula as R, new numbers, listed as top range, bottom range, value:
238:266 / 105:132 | 1.35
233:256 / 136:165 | 1.10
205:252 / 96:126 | 1.57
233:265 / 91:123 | 1.73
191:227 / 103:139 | 1.30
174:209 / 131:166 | 1.09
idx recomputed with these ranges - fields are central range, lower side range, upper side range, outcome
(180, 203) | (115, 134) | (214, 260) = -0.06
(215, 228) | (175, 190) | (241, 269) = 0.09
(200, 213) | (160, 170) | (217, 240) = -0.02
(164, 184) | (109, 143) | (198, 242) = -0.07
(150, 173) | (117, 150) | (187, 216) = 0.00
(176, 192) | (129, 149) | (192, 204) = -0.02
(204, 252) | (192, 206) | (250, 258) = -0.01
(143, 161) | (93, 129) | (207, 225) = -0.22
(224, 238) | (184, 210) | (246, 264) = -0.01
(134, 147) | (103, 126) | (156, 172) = -0.12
